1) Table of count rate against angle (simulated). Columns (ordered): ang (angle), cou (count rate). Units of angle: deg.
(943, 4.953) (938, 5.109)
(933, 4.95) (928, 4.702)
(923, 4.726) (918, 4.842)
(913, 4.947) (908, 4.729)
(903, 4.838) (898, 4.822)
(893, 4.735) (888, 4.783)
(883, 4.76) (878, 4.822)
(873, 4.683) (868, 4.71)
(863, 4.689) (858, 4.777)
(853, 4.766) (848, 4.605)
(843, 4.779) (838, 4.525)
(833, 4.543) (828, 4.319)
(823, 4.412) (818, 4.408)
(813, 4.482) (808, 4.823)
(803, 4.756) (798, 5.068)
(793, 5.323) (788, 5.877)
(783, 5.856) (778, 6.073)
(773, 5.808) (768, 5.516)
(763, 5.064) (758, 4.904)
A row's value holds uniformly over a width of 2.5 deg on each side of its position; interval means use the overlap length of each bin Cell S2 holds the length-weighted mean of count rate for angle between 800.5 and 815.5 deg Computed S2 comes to 4.69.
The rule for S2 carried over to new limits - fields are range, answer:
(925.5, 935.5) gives 4.83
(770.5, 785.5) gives 5.91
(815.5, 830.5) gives 4.38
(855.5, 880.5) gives 4.74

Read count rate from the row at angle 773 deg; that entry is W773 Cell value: 5.808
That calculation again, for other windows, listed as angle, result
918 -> 4.842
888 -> 4.783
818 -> 4.408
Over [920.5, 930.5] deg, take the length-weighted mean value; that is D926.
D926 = 4.71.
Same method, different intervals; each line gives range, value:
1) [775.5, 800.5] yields 5.64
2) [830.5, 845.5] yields 4.62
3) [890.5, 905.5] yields 4.8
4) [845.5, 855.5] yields 4.69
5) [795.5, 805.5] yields 4.91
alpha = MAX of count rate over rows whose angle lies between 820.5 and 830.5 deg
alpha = 4.412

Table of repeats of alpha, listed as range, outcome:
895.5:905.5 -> 4.838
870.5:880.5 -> 4.822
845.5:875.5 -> 4.777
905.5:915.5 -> 4.947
